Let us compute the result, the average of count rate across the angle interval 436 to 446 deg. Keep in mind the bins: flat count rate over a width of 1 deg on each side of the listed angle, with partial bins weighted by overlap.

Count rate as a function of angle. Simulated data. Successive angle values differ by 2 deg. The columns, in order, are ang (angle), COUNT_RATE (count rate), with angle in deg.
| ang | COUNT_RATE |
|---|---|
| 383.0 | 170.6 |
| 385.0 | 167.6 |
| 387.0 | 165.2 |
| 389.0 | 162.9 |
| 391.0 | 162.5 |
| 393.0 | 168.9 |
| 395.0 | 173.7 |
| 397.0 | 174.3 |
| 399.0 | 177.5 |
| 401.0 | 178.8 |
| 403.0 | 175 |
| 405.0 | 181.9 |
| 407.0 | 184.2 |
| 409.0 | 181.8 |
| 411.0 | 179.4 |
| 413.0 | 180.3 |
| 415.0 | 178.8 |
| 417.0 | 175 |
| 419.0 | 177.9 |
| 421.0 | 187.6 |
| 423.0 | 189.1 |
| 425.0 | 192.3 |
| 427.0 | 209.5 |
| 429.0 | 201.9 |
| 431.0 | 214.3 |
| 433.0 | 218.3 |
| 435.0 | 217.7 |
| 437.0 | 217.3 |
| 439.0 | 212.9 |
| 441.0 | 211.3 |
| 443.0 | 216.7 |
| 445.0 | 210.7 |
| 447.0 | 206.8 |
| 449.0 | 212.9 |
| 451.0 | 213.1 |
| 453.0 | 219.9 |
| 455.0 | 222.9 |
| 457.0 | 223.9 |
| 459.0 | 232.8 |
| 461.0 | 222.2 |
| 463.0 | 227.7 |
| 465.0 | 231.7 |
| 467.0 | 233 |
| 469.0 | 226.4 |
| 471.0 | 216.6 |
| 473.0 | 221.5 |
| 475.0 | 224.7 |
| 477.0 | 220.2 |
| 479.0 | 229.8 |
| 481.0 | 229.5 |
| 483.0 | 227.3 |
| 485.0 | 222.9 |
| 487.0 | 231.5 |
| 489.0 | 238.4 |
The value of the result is 214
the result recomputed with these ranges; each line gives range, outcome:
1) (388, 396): 167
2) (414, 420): 177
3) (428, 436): 213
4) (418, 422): 183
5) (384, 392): 165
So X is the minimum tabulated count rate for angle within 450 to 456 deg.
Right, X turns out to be 213.1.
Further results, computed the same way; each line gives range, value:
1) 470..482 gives 216.6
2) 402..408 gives 175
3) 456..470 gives 222.2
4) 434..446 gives 210.7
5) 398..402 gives 177.5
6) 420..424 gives 187.6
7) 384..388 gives 165.2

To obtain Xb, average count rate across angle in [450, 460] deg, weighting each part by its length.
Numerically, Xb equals 223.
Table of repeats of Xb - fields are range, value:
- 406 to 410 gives 183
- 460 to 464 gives 225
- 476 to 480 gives 225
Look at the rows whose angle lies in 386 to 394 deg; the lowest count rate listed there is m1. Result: 162.5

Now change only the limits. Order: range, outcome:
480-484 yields 227.3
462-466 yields 227.7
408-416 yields 178.8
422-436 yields 189.1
